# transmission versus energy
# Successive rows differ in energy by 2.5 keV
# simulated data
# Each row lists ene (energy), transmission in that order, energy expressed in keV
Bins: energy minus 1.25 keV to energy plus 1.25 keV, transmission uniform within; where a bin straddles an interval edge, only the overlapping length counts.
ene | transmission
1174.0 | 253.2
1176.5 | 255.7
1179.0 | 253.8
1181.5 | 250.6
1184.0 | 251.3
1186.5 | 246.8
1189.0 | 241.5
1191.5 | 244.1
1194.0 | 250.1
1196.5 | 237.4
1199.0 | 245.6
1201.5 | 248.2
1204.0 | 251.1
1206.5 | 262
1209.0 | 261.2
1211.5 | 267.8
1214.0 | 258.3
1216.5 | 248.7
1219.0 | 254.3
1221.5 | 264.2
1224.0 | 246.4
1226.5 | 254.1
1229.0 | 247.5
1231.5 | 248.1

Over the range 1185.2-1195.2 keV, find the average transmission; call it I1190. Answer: 246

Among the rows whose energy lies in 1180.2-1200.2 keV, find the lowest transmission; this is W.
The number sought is 237.4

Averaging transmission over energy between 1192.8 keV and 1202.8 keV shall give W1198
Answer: 245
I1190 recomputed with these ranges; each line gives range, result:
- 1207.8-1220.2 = 258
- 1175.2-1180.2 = 255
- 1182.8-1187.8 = 249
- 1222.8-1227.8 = 250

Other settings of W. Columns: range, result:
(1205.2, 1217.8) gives 248.7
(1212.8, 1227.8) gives 246.4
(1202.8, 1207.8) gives 251.1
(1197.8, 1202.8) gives 245.6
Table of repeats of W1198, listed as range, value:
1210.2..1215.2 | 263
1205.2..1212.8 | 264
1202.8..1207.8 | 257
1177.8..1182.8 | 252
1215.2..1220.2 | 252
